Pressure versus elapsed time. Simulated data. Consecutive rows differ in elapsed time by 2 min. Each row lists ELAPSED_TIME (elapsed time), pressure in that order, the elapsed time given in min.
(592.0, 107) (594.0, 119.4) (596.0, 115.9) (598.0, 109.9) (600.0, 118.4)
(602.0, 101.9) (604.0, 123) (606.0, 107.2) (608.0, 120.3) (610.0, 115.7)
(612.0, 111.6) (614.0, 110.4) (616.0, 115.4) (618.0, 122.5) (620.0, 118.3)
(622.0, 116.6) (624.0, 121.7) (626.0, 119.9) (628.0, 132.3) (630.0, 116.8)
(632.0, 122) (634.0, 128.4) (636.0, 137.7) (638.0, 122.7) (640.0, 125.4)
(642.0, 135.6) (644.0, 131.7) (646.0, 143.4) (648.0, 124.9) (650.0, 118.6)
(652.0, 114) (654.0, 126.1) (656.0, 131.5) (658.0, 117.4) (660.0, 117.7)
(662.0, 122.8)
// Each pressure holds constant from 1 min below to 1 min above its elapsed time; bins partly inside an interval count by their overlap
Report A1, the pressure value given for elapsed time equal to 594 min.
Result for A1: 119.4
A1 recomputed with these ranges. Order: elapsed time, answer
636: 137.7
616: 115.4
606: 107.2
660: 117.7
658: 117.4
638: 122.7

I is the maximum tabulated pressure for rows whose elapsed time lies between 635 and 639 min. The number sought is 137.7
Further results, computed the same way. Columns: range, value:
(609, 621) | 122.5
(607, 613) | 120.3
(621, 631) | 132.3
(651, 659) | 131.5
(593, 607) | 123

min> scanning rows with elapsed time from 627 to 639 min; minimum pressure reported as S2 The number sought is 116.8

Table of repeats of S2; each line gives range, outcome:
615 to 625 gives 115.4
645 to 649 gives 124.9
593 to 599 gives 109.9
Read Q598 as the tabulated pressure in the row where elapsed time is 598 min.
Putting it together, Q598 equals 109.9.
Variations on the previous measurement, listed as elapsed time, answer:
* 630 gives 116.8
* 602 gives 101.9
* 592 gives 107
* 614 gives 110.4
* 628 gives 132.3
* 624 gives 121.7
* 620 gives 118.3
